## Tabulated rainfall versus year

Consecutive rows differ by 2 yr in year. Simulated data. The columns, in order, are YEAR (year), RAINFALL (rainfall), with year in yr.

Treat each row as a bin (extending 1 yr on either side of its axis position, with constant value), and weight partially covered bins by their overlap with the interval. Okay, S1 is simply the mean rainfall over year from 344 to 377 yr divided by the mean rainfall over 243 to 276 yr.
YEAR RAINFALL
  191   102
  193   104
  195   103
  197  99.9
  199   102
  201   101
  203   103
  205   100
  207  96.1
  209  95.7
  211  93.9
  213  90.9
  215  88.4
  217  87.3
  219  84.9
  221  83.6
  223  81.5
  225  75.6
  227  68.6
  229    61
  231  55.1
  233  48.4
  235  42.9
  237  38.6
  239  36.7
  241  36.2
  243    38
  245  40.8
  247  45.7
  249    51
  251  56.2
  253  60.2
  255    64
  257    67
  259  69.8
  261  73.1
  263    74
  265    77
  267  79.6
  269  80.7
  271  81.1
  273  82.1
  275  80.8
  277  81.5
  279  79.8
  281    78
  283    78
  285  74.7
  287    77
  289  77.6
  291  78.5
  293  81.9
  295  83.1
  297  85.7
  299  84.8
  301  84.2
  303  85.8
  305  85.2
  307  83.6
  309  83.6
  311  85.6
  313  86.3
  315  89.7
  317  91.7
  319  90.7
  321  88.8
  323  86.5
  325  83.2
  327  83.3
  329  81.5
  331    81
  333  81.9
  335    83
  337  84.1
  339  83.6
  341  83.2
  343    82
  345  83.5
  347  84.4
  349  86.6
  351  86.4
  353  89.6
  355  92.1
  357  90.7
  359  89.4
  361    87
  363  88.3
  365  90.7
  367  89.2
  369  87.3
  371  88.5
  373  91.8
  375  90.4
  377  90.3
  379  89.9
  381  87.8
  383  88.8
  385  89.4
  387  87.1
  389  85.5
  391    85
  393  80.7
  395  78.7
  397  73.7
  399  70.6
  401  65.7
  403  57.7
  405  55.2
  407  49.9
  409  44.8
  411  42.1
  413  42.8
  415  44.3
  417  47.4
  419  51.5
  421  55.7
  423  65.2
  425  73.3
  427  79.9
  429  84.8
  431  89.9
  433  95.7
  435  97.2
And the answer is 1.33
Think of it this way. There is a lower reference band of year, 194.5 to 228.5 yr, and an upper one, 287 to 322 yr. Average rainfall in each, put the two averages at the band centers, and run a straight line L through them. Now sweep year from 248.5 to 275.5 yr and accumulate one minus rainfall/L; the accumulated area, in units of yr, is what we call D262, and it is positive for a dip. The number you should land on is 4.99 yr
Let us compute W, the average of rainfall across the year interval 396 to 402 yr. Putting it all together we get 70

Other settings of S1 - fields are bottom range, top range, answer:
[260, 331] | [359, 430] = 0.90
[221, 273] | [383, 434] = 1.12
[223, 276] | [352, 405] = 1.37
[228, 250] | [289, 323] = 1.90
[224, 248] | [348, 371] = 1.81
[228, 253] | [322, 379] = 1.86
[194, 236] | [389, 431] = 0.76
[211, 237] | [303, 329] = 1.20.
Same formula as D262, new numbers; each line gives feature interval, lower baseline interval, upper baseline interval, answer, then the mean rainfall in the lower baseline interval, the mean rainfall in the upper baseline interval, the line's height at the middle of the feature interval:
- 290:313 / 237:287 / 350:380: -2.79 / 65.8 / 89.4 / 74.8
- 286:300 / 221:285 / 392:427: -4.01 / 64.4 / 59.4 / 63.1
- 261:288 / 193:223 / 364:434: 2.77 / 94.8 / 74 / 87.6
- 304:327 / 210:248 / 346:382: -2.03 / 63.1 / 88.9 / 79.6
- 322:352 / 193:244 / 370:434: -3.81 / 77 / 72.6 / 74.2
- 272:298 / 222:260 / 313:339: -3.48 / 54.6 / 85.4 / 70.5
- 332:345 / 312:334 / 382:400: 0.31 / 85.9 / 82.2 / 85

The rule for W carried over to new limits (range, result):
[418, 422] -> 53.6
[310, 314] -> 85.9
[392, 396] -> 79.7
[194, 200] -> 102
